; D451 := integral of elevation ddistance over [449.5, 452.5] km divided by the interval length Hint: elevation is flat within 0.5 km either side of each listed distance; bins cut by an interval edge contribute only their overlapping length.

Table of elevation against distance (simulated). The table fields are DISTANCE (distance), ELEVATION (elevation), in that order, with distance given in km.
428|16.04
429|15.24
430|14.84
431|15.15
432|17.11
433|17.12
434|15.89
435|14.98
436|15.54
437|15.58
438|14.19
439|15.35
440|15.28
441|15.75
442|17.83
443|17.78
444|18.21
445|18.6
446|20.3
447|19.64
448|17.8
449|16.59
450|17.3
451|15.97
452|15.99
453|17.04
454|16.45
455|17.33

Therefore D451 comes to 16.4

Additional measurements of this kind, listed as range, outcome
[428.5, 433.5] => 15.9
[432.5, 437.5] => 15.8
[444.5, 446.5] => 19.5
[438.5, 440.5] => 15.3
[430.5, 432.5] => 16.1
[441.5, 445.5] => 18.1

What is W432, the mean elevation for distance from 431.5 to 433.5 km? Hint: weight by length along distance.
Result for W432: 17.1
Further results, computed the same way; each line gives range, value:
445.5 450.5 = 18.3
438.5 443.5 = 16.4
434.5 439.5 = 15.1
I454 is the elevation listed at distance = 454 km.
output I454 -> 16.45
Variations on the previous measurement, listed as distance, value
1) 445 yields 18.6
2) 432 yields 17.11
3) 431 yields 15.15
